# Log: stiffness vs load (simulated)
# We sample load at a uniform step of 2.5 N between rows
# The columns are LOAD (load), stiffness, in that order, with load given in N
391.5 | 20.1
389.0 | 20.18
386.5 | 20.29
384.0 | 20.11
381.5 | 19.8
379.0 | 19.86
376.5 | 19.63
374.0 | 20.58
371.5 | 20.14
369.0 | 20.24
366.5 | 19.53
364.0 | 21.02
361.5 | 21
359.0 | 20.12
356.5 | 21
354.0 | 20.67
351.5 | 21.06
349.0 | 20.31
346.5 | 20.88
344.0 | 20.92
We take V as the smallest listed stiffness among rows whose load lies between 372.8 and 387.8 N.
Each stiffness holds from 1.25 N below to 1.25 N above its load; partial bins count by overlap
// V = 19.63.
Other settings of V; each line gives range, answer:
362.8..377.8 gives 19.53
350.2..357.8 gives 20.67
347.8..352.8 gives 20.31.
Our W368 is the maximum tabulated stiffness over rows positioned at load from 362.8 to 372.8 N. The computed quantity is 21.02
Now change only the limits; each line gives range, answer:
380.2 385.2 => 20.11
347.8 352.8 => 21.06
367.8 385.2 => 20.58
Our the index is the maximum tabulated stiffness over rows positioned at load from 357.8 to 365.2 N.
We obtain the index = 21.02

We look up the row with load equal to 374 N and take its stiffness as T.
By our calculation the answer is 20.58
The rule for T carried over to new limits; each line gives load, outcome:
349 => 20.31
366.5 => 19.53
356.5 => 21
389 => 20.18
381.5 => 19.8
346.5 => 20.88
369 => 20.24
